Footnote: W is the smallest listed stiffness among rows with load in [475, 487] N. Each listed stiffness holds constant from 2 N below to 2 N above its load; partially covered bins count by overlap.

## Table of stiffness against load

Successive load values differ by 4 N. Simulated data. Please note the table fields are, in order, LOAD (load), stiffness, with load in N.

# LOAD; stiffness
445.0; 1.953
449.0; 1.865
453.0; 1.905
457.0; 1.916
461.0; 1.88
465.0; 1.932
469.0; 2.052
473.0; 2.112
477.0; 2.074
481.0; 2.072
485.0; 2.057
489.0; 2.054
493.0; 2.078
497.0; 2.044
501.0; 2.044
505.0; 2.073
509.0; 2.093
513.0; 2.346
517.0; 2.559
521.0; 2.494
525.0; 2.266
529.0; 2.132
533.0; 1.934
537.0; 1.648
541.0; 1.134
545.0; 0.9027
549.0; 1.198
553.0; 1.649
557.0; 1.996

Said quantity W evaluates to 2.057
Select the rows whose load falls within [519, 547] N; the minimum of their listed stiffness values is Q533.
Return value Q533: 0.9027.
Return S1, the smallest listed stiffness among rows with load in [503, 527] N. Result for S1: 2.073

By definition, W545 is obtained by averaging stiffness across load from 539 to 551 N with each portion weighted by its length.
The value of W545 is 1.08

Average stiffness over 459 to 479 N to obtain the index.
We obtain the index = 2.01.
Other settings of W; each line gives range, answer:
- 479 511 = 2.044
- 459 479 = 1.88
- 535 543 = 1.134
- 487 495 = 2.054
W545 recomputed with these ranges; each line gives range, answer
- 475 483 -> 2.07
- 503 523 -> 2.31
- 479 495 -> 2.07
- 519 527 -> 2.38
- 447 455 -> 1.89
